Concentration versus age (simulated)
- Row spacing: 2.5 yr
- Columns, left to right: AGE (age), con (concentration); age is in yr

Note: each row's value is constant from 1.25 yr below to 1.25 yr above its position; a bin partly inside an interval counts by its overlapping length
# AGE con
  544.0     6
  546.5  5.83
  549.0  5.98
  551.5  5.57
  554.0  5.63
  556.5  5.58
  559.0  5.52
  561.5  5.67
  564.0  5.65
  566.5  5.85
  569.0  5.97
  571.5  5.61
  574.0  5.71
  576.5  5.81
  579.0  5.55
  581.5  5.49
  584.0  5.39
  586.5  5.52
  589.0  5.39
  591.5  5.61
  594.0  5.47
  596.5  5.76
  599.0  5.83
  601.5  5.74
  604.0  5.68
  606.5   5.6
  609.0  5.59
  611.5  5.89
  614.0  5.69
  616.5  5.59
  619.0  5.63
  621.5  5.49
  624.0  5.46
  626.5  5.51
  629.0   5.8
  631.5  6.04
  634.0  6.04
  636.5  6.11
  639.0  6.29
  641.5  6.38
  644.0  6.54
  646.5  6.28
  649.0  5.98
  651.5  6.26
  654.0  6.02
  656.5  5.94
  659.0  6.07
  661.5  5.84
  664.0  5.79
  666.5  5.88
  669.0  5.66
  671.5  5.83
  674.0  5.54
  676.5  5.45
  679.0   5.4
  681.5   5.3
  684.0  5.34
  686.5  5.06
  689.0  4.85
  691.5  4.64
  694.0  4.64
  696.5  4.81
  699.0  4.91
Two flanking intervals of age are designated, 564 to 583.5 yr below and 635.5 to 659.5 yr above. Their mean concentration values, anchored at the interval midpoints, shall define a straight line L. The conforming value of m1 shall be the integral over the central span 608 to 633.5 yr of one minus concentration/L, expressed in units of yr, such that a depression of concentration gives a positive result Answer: 1.41 yr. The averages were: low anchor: 5.7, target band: 5.68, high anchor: 6.19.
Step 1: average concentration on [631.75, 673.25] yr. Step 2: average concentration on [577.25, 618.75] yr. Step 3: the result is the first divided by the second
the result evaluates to 1.1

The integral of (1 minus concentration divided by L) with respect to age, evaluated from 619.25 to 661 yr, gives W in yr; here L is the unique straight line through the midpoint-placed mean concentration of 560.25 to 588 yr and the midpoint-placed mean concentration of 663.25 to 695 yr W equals -4.2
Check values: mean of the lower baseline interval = 5.65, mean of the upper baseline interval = 5.34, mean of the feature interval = 6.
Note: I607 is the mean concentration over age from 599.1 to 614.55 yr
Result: 5.71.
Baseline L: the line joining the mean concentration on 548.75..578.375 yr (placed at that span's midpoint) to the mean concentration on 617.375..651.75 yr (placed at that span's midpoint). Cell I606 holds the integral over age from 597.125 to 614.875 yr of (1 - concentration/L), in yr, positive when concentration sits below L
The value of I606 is 0.4 yr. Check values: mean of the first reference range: 5.7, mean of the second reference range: 5.97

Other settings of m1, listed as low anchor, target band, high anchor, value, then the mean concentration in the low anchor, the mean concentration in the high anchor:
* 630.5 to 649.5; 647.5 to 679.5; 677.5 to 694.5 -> -1.2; 6.22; 5.06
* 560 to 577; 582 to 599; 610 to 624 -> 0.5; 5.75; 5.64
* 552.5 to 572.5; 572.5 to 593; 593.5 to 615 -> 0.5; 5.68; 5.7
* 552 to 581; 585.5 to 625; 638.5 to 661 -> 1.9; 5.68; 6.18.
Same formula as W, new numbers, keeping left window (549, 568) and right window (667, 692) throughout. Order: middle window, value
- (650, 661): -1.3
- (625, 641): -1.5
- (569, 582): -0.1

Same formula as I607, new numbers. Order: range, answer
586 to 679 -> 5.81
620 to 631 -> 5.6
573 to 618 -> 5.63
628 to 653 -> 6.17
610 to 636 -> 5.72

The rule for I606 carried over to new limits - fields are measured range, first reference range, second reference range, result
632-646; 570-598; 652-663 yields -0.9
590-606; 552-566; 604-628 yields -0.2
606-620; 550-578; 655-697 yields -0.2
